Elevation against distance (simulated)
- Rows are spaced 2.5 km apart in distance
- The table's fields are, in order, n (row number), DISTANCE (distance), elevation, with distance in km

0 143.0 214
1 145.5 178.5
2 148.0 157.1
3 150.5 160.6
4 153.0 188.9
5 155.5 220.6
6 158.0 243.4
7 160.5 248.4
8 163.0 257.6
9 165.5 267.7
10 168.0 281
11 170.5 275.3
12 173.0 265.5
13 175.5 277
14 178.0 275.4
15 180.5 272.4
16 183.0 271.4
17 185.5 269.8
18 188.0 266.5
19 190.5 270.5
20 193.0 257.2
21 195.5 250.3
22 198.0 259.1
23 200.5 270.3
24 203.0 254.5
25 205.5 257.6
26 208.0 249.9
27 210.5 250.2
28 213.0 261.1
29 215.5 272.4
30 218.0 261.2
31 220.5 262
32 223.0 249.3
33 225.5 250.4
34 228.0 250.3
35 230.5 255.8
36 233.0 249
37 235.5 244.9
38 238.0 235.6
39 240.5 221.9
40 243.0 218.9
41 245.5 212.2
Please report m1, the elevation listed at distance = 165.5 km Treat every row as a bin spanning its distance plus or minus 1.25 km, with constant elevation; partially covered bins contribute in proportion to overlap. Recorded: 267.7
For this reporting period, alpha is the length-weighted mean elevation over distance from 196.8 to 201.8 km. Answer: 265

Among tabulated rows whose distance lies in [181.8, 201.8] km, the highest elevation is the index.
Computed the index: 271.4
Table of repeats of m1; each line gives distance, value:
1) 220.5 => 262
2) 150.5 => 160.6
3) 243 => 218.9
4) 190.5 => 270.5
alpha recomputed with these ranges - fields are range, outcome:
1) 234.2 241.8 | 234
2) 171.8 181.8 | 273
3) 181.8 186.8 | 271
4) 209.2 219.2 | 261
